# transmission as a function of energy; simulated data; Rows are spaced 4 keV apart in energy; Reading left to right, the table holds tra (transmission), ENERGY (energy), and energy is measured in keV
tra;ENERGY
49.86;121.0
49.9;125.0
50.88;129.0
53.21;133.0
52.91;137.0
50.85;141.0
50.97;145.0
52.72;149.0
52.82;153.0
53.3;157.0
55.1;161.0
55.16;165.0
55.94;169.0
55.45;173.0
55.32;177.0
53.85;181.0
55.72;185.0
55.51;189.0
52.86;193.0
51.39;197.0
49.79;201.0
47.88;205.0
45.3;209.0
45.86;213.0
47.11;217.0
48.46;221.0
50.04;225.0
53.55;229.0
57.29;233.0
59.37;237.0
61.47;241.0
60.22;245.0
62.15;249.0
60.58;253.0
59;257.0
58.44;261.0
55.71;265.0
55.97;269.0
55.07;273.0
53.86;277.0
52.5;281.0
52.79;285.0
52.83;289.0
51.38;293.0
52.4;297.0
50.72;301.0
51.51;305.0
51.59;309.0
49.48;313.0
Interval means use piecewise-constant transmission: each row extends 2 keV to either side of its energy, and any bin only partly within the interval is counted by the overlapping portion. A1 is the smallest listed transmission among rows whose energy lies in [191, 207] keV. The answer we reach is 47.88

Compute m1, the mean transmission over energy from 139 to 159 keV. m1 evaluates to 52.1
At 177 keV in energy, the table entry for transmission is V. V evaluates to 55.32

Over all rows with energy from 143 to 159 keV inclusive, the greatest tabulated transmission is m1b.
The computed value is 53.3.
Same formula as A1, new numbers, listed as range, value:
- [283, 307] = 50.72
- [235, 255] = 59.37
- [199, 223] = 45.3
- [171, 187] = 53.85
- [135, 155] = 50.85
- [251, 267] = 55.71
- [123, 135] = 49.9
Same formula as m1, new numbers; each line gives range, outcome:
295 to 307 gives 51.5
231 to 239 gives 58.3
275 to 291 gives 53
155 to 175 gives 55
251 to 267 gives 58.4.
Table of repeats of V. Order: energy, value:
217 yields 47.11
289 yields 52.83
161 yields 55.1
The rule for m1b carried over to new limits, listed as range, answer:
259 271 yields 58.44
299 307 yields 51.51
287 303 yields 52.83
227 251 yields 62.15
